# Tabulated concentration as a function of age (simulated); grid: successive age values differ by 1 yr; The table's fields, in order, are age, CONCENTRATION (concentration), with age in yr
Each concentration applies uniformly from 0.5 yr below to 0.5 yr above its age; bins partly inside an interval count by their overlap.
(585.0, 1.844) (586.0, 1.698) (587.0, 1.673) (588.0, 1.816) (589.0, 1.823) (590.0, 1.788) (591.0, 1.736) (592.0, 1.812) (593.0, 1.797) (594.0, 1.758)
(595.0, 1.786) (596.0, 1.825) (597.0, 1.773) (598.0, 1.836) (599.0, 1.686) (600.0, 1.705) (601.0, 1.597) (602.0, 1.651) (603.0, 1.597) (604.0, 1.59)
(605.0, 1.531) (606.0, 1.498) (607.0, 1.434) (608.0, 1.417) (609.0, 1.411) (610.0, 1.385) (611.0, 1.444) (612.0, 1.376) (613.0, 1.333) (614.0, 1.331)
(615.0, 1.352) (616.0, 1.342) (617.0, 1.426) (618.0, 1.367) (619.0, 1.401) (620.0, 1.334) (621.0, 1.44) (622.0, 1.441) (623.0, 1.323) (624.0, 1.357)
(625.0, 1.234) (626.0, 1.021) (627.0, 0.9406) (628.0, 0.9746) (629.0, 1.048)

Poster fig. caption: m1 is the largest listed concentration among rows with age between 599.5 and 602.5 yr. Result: 1.705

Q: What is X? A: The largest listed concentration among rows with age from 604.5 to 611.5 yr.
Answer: 1.531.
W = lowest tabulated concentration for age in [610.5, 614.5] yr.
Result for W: 1.331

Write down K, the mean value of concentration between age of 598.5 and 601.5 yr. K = 1.66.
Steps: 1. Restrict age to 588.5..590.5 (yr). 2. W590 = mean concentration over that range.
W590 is 1.81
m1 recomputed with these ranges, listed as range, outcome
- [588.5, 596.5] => 1.825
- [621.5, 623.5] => 1.441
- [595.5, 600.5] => 1.836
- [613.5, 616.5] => 1.352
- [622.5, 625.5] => 1.357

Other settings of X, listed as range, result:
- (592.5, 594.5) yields 1.797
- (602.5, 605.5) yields 1.597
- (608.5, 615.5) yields 1.444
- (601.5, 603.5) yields 1.651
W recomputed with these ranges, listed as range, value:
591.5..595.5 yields 1.758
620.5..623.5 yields 1.323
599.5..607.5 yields 1.434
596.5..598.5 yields 1.773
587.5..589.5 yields 1.816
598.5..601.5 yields 1.597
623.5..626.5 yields 1.021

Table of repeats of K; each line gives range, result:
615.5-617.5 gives 1.38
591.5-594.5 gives 1.79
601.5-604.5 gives 1.61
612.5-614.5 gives 1.33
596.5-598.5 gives 1.8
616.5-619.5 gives 1.4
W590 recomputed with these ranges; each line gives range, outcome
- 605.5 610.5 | 1.43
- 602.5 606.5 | 1.55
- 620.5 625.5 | 1.36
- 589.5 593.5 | 1.78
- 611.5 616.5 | 1.35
